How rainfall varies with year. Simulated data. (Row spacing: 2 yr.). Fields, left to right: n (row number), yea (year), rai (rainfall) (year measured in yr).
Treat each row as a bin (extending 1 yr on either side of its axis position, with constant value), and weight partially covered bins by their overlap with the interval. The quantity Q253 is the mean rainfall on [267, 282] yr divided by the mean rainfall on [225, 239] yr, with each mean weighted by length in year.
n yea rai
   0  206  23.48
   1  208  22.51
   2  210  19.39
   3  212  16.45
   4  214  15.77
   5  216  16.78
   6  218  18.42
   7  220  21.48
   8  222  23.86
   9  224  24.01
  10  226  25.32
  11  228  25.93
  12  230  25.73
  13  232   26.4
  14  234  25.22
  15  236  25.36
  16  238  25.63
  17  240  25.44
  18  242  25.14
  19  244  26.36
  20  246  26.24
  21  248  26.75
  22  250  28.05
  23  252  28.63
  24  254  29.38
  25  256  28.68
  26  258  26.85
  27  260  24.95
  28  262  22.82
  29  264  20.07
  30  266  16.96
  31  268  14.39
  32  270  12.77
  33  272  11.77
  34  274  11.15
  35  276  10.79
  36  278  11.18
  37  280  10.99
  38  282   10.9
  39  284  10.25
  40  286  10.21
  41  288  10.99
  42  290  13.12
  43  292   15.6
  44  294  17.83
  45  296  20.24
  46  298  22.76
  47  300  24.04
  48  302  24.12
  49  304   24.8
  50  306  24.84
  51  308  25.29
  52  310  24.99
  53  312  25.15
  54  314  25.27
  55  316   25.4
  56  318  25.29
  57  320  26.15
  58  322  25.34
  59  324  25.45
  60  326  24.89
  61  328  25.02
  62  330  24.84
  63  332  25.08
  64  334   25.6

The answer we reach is 0.5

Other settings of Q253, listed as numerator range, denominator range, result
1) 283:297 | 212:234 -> 0.63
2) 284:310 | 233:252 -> 0.74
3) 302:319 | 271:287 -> 2.30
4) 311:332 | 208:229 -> 1.21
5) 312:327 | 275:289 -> 2.36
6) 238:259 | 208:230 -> 1.29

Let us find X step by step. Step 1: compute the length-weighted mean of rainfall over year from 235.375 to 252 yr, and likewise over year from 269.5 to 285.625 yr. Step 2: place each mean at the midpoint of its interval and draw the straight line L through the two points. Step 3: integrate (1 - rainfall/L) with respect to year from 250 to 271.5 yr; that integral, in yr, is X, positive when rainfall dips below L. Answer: -4.0 yr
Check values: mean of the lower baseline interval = 26.3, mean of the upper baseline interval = 11.1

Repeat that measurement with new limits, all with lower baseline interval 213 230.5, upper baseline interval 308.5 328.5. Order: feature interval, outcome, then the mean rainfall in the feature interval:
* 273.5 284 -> 5.7 yr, 10.9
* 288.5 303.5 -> 3.0 yr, 19.6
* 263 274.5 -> 4.3 yr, 14.7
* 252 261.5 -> -1.8 yr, 27.3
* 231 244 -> -1.9 yr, 25.6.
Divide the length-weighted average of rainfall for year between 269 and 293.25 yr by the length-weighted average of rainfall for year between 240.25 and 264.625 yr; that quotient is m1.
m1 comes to 0.45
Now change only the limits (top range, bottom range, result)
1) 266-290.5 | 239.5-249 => 0.45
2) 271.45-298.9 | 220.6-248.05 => 0.53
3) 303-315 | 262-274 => 1.62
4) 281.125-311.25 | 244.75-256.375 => 0.67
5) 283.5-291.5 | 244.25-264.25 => 0.43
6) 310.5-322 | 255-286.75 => 1.59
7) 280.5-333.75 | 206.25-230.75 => 1.00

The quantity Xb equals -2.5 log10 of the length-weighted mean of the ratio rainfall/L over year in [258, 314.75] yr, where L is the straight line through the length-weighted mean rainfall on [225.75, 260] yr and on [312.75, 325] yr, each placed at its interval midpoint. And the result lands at 0.40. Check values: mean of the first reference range 26.5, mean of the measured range 17.9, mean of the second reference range 25.5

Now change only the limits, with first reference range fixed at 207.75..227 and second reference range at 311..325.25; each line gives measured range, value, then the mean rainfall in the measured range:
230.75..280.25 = 0.010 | 21.9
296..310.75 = 0.025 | 24.1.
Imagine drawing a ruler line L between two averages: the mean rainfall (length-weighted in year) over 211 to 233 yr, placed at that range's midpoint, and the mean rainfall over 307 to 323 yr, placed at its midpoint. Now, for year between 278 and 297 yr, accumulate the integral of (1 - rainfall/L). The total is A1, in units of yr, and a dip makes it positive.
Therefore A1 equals 8.68 yr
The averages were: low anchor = 21.8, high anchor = 25.4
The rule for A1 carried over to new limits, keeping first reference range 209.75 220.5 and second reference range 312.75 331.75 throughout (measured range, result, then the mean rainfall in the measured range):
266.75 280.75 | 6.34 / 12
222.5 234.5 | -4.26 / 25.4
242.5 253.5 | -3.89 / 27.2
